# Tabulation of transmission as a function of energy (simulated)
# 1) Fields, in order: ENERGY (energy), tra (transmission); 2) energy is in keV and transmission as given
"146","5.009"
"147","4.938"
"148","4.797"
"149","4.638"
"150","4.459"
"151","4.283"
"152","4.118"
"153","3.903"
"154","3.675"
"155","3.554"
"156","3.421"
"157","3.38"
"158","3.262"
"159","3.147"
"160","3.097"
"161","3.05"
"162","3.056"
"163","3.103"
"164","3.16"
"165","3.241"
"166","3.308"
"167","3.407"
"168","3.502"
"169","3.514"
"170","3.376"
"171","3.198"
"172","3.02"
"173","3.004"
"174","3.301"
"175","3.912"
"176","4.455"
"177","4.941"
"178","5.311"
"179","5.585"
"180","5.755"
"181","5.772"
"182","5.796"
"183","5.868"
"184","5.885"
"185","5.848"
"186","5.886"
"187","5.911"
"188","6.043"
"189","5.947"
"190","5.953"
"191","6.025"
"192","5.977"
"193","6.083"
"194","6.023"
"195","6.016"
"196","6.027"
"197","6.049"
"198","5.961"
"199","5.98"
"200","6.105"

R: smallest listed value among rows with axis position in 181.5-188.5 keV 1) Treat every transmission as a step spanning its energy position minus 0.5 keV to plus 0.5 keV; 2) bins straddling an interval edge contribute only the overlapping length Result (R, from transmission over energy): 5.796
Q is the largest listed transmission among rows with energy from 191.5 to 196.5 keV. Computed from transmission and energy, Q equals 6.083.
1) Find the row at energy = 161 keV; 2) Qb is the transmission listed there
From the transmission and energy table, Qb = 3.05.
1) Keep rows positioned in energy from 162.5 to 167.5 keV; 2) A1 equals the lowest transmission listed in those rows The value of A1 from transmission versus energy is 3.103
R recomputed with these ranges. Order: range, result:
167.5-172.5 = 3.02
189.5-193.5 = 5.953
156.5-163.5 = 3.05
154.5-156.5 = 3.421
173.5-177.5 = 3.301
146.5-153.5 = 3.903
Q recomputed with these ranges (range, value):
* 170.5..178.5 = 5.311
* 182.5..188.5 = 6.043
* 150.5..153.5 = 4.283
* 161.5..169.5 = 3.514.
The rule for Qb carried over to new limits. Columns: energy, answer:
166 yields 3.308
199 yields 5.98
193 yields 6.083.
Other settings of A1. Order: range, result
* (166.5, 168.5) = 3.407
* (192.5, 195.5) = 6.016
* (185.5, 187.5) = 5.886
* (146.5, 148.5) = 4.797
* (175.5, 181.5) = 4.455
